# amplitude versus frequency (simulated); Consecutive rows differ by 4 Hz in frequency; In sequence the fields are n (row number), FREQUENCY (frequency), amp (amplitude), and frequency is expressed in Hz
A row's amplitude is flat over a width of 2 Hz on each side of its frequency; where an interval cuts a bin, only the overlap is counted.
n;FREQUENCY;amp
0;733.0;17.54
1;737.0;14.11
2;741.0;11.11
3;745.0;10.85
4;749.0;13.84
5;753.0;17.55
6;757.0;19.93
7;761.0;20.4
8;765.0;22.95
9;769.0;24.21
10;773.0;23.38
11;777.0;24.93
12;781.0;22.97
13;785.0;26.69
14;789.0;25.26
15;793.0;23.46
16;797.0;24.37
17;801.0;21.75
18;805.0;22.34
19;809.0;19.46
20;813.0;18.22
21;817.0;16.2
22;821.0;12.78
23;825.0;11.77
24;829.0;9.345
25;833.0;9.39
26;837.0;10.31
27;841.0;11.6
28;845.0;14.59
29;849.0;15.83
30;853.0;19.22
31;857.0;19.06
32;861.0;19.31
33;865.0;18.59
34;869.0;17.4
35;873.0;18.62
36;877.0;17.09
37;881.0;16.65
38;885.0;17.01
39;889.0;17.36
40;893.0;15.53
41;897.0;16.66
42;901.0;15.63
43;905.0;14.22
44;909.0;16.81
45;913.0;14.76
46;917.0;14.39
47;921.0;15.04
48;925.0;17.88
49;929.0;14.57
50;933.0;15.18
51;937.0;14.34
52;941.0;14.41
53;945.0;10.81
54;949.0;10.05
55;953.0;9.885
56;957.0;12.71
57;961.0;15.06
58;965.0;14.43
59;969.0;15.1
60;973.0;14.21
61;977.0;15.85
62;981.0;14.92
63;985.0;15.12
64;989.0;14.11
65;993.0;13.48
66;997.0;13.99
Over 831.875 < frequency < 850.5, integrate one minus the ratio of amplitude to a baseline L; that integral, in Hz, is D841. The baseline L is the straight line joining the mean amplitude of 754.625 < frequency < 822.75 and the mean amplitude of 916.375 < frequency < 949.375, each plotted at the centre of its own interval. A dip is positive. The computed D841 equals 6.5 Hz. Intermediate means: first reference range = 21.7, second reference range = 14.3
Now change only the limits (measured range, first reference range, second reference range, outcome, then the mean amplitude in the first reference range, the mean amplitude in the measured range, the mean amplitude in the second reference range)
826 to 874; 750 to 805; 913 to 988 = 9.7 Hz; 22.7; 15.1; 14.1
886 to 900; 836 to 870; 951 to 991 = -0.8 Hz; 16.4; 16.5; 14.1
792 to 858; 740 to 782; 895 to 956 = 4.4 Hz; 19.4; 16.3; 14.3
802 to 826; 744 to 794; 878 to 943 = 3.0 Hz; 21.4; 17.2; 15.7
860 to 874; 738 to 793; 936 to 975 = -1.7 Hz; 20.3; 18.4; 13.1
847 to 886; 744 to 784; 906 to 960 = -3.3 Hz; 20.5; 17.9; 13.9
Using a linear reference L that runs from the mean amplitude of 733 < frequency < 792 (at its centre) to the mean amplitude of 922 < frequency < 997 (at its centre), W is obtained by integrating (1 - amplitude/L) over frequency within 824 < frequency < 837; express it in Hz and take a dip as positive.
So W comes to 5.7 Hz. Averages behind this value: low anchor 19.9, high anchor 14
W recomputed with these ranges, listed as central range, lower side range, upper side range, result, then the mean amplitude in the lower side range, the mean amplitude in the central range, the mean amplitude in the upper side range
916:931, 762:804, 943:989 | 0.3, 23.9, 15.5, 13.5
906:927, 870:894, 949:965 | -1.0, 17.1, 15.7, 12.5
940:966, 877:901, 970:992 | 5.1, 16.6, 12.3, 14.8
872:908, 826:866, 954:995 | -4.9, 14.6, 16.5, 14.4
